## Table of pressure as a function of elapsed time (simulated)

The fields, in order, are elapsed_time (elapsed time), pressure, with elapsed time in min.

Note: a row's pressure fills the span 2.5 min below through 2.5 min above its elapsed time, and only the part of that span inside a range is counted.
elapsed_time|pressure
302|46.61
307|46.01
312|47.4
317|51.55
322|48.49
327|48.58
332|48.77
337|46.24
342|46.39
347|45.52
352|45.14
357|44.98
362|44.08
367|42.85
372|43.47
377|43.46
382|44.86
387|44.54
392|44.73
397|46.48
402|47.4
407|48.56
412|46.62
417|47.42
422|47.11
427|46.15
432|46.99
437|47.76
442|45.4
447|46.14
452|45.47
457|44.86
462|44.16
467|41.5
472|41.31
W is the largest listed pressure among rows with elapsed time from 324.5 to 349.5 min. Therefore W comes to 48.77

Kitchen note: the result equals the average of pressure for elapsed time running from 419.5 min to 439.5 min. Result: 47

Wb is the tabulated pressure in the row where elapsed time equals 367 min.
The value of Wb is 42.85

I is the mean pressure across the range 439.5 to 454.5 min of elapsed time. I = 45.7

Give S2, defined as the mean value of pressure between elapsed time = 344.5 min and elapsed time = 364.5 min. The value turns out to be 44.9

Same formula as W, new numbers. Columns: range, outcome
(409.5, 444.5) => 47.76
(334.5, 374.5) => 46.39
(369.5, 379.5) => 43.47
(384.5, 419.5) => 48.56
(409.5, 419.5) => 47.42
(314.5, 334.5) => 51.55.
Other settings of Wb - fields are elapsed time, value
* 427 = 46.15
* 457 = 44.86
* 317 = 51.55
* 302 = 46.61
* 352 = 45.14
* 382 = 44.86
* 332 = 48.77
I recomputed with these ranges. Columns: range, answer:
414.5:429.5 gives 46.9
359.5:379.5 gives 43.5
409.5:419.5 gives 47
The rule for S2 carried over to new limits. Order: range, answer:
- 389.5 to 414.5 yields 46.8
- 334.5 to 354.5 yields 45.8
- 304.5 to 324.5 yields 48.4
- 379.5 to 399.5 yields 45.2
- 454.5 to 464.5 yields 44.5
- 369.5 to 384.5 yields 43.9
